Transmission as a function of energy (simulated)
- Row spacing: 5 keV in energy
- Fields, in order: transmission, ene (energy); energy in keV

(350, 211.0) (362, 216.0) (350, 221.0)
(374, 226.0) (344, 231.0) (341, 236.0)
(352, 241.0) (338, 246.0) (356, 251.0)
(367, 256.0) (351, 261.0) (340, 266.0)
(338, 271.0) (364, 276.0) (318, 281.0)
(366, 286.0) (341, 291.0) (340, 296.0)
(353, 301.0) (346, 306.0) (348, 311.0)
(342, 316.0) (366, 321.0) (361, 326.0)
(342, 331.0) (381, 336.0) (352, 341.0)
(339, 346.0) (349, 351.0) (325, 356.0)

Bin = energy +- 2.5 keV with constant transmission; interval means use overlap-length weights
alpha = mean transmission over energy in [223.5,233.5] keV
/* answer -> 359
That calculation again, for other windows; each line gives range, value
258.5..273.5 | 343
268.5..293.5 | 345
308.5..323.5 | 352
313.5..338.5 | 358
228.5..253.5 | 346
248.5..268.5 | 354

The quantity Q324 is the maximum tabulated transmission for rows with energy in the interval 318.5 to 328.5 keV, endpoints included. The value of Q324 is 366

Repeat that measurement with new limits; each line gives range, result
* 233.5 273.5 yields 367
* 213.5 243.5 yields 374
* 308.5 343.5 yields 381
